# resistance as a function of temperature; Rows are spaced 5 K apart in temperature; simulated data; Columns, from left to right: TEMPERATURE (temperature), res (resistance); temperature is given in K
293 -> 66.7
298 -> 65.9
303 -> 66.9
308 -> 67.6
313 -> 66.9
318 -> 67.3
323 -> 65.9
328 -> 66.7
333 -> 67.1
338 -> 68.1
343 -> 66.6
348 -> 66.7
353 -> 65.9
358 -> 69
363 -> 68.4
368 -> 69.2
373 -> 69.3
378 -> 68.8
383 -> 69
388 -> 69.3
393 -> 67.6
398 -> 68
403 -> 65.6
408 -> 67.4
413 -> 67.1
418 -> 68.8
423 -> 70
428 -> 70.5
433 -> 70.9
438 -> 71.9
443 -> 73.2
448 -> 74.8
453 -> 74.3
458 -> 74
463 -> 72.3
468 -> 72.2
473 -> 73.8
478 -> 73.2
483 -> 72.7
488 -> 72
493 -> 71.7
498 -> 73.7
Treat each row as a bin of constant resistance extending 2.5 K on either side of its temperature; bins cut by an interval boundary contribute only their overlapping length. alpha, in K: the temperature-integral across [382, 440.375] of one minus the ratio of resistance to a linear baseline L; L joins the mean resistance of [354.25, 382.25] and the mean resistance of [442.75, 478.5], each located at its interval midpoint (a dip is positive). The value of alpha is 1.8 K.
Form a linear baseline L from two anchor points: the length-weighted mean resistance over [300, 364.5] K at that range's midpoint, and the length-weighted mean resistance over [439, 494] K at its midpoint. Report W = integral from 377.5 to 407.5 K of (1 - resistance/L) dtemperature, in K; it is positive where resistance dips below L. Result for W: 0.80 K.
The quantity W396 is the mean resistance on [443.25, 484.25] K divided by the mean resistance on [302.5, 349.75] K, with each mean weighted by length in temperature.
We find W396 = 1.10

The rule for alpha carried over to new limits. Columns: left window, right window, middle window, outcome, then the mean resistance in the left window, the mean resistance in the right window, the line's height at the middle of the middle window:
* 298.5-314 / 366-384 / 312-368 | 0.6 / 67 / 69.1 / 68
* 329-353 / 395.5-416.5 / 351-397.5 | -1.0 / 67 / 67.1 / 67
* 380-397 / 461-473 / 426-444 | -0.1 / 68.6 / 72.6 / 70.9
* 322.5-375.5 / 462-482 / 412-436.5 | 0.4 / 67.6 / 72.9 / 70.8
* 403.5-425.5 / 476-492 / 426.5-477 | -1.7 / 68.1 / 72.5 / 70.5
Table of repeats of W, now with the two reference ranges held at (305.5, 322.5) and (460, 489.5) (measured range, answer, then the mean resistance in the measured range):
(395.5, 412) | 0.8 K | 67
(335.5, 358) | 0.4 K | 67.1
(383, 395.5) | 0.2 K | 68.6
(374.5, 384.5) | 0.1 K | 68.9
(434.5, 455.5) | -0.5 K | 73.4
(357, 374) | 0.0 K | 68.9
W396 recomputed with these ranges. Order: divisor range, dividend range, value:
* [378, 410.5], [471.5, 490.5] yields 1.07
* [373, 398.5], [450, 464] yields 1.07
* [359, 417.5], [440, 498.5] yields 1.07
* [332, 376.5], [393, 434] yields 1.01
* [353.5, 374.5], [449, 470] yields 1.07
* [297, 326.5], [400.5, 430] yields 1.02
